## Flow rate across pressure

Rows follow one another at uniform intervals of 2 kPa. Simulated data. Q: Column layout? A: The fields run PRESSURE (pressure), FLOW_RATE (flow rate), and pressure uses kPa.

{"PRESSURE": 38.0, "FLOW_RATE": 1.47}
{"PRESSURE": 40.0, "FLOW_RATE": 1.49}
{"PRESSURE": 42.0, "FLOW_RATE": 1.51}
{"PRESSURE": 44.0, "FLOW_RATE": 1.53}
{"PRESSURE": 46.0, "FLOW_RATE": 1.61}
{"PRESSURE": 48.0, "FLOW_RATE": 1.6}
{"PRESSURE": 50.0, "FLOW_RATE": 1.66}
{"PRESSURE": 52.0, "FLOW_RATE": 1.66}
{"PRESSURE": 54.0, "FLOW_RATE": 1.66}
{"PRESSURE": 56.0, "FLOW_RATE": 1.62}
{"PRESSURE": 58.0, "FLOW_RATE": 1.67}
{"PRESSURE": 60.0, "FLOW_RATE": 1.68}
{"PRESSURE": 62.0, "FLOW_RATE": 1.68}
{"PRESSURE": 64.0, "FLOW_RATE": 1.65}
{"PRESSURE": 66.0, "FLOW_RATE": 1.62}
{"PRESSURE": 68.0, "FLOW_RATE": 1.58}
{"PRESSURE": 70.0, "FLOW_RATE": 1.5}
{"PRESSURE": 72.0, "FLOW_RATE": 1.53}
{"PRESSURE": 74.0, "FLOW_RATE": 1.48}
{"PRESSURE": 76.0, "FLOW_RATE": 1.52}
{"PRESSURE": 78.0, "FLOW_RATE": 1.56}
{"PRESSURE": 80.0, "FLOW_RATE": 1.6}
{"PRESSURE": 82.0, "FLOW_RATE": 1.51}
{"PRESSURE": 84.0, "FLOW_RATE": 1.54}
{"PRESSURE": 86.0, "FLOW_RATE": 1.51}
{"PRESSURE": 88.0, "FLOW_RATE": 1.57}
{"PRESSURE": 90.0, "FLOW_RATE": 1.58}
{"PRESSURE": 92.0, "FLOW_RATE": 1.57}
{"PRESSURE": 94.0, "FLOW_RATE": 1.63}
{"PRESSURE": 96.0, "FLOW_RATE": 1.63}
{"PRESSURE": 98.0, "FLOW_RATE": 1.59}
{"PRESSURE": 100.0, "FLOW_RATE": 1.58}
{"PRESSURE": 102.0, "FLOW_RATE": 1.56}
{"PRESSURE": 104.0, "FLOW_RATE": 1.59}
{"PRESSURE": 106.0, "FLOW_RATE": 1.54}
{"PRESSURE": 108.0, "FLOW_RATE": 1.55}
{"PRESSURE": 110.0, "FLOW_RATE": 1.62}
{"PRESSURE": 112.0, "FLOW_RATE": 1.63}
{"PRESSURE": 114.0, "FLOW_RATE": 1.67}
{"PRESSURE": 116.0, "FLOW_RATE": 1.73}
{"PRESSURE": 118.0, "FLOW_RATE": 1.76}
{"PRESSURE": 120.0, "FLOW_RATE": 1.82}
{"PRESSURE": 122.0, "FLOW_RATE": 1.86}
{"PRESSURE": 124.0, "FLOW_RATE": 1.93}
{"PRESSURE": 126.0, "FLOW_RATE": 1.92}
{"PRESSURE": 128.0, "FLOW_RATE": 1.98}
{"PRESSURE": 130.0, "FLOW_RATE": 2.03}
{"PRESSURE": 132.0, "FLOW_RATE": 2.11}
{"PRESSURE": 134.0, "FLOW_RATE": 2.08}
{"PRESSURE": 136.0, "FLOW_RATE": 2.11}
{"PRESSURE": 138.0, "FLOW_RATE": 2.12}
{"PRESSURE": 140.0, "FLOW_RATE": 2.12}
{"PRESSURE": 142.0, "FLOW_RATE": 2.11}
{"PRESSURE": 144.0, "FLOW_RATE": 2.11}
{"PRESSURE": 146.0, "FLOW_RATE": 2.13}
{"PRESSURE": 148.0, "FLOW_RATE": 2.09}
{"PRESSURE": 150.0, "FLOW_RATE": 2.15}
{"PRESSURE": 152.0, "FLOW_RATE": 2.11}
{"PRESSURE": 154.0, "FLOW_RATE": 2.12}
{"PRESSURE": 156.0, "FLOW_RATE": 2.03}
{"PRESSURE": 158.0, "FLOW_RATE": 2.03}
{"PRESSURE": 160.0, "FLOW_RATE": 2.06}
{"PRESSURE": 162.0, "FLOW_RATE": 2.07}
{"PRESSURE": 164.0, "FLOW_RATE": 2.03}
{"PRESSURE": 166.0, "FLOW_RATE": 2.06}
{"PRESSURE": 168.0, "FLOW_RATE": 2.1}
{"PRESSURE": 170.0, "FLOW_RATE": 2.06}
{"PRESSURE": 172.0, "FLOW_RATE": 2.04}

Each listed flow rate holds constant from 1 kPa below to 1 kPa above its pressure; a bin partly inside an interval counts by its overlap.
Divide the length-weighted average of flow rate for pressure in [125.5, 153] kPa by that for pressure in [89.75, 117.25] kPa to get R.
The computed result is 1.3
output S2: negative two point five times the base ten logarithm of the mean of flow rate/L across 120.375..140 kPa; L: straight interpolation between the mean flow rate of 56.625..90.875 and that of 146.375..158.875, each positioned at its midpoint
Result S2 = -0.04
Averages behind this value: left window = 1.58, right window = 2.09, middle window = 2.01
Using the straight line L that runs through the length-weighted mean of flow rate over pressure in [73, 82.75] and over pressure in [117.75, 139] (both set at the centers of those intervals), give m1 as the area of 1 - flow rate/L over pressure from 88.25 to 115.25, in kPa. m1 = 2.3 kPa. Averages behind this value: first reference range 1.53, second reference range 1.98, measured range 1.6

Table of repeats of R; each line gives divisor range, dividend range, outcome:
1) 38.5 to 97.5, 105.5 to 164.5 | 1.24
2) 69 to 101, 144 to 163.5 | 1.34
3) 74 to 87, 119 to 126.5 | 1.22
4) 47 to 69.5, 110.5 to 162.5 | 1.21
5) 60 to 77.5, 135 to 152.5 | 1.34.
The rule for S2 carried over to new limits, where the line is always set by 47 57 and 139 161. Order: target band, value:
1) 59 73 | 0.065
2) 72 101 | 0.155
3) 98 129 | 0.129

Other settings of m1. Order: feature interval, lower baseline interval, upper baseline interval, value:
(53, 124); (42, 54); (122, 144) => 7.7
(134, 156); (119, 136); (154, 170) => -1.0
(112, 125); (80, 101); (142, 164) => 0.2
